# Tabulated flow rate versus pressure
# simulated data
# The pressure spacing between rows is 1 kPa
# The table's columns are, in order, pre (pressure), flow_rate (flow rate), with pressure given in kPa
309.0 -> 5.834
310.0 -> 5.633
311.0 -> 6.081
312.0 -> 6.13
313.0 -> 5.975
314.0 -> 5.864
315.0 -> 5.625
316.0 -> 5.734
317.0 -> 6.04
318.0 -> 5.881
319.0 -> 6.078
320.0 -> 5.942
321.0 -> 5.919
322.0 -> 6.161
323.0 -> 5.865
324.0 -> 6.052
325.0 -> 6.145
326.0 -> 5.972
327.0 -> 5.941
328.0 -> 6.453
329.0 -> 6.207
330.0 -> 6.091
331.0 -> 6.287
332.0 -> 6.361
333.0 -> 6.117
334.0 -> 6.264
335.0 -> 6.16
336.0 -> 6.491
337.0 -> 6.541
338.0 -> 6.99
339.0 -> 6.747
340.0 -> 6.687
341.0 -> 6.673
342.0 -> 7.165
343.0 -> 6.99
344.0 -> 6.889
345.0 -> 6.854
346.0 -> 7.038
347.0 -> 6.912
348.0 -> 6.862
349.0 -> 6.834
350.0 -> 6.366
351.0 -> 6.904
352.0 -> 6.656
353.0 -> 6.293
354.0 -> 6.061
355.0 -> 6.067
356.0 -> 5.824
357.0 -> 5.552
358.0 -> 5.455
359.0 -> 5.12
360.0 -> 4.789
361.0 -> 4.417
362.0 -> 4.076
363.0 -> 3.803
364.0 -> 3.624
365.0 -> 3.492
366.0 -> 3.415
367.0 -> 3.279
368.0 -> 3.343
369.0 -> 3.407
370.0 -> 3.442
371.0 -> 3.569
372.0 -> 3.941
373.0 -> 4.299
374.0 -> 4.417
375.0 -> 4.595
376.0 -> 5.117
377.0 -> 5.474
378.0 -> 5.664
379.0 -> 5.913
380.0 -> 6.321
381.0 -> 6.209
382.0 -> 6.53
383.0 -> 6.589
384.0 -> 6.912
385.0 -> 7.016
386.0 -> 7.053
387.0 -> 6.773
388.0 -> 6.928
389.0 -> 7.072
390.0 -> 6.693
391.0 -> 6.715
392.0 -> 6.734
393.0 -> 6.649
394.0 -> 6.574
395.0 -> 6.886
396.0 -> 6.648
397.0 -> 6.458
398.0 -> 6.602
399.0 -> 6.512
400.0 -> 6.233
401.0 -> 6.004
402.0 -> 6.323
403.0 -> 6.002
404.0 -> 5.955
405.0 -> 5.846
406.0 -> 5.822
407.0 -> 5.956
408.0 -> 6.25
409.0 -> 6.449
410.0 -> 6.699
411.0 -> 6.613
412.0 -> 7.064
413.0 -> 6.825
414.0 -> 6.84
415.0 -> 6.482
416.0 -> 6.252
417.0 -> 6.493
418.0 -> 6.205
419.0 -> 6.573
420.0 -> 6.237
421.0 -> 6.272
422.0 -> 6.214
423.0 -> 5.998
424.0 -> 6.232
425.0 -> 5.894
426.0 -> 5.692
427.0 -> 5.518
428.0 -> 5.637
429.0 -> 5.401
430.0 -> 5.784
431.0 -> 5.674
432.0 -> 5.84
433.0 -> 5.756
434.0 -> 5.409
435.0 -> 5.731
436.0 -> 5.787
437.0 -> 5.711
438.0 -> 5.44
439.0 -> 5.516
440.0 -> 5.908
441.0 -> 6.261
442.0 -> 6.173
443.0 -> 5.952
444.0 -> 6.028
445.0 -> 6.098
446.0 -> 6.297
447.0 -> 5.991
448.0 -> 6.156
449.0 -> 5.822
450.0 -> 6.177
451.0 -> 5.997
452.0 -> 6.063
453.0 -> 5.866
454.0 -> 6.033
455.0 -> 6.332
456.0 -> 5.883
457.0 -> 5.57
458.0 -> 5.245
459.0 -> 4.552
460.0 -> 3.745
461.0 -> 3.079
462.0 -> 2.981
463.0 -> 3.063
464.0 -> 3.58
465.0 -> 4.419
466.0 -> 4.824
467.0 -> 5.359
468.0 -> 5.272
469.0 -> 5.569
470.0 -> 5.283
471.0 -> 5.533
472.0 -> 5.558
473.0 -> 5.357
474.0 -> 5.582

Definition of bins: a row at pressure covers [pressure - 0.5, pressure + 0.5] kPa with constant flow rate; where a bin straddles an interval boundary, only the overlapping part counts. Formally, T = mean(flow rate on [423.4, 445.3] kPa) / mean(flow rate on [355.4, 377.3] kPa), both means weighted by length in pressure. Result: 1.3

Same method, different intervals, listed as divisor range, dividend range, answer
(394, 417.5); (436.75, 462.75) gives 0.87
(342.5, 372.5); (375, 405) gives 1.22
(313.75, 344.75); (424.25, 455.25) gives 0.93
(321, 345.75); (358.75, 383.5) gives 0.72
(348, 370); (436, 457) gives 1.19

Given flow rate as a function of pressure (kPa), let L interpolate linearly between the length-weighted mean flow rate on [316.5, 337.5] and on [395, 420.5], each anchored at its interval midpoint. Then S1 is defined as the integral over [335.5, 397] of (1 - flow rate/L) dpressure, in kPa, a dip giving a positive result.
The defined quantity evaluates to 4.4 kPa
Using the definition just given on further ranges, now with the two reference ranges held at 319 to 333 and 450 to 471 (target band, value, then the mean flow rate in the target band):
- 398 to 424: -4.51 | 6.33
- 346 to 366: 1.19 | 5.52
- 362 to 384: 4.11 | 4.63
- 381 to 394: -2.75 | 6.77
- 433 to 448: -2.15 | 5.88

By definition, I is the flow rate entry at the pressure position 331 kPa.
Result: 6.287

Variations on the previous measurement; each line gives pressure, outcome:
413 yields 6.825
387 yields 6.773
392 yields 6.734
